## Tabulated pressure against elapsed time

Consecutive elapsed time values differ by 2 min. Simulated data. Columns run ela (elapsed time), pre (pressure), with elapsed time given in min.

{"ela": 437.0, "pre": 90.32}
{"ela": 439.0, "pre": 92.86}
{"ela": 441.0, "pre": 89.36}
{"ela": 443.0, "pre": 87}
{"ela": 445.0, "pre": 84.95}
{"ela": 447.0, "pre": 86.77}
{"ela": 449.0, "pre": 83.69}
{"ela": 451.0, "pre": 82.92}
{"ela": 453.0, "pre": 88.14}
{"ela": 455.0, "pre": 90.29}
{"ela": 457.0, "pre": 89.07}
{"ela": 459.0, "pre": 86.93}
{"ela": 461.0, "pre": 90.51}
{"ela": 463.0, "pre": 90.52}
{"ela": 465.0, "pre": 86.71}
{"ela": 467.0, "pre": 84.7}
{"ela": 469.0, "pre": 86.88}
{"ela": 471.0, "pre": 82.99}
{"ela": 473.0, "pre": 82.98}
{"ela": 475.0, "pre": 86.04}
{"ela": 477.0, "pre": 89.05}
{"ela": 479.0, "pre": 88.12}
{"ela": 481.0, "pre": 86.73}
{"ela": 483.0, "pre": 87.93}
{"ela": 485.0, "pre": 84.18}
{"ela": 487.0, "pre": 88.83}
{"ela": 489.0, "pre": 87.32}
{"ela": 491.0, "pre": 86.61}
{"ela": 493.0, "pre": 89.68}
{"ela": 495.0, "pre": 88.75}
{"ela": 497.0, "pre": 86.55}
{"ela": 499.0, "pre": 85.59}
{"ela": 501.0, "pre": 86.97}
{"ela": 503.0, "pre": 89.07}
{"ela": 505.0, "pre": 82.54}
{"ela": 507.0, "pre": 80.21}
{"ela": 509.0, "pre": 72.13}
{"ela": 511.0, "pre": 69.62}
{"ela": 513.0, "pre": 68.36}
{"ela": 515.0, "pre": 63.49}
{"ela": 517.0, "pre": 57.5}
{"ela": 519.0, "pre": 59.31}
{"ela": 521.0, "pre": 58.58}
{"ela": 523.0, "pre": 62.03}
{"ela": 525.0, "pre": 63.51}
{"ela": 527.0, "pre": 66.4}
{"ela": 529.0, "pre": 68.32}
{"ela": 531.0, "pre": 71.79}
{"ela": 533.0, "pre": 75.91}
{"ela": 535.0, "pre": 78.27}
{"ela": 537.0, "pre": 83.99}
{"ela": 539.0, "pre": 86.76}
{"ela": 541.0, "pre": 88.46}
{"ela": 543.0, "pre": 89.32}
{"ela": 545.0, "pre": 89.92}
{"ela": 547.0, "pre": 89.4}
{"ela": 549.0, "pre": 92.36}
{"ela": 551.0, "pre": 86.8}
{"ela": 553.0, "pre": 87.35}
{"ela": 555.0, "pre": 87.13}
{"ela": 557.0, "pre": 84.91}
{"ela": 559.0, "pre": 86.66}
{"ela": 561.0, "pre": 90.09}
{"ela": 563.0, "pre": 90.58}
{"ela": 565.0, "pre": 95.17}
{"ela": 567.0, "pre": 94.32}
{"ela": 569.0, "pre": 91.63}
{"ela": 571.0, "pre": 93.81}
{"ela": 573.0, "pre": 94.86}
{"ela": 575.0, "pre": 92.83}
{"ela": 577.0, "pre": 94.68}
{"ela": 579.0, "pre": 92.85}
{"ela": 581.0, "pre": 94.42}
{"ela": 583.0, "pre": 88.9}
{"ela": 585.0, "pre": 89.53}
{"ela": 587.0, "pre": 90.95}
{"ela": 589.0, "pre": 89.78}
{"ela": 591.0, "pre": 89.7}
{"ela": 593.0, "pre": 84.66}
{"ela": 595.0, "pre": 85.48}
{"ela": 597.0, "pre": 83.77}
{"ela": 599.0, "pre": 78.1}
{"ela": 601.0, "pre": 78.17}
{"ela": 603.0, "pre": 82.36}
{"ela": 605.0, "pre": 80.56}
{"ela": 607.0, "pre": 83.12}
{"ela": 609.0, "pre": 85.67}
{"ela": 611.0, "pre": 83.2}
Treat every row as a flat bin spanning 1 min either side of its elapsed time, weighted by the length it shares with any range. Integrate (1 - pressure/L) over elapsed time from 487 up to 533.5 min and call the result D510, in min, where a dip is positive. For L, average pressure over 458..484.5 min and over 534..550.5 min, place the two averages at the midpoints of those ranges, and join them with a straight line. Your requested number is 6.4 min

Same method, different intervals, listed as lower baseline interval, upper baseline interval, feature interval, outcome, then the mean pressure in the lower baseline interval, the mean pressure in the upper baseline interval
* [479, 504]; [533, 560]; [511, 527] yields 4.5 min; 87.4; 86.6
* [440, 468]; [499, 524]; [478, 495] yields -2.0 min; 87.3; 71.4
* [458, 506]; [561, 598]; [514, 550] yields 5.8 min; 86.9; 91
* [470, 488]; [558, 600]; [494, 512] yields 1.0 min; 86.3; 90.1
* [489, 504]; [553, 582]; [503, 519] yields 3.1 min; 87.6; 91.6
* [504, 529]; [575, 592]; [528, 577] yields -4.3 min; 67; 91.4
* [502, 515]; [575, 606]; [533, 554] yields -1.6 min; 76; 87.1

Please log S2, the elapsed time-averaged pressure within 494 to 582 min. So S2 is 82.1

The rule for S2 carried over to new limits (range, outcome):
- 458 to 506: 86.9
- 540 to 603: 89.1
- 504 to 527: 67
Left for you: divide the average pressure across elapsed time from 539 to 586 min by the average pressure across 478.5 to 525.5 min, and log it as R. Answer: 1.16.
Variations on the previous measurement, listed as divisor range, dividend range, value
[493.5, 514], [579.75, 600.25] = 1.08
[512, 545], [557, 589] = 1.28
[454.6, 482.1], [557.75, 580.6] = 1.06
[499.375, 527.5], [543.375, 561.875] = 1.25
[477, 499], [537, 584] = 1.03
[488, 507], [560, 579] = 1.07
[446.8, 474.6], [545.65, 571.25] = 1.04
